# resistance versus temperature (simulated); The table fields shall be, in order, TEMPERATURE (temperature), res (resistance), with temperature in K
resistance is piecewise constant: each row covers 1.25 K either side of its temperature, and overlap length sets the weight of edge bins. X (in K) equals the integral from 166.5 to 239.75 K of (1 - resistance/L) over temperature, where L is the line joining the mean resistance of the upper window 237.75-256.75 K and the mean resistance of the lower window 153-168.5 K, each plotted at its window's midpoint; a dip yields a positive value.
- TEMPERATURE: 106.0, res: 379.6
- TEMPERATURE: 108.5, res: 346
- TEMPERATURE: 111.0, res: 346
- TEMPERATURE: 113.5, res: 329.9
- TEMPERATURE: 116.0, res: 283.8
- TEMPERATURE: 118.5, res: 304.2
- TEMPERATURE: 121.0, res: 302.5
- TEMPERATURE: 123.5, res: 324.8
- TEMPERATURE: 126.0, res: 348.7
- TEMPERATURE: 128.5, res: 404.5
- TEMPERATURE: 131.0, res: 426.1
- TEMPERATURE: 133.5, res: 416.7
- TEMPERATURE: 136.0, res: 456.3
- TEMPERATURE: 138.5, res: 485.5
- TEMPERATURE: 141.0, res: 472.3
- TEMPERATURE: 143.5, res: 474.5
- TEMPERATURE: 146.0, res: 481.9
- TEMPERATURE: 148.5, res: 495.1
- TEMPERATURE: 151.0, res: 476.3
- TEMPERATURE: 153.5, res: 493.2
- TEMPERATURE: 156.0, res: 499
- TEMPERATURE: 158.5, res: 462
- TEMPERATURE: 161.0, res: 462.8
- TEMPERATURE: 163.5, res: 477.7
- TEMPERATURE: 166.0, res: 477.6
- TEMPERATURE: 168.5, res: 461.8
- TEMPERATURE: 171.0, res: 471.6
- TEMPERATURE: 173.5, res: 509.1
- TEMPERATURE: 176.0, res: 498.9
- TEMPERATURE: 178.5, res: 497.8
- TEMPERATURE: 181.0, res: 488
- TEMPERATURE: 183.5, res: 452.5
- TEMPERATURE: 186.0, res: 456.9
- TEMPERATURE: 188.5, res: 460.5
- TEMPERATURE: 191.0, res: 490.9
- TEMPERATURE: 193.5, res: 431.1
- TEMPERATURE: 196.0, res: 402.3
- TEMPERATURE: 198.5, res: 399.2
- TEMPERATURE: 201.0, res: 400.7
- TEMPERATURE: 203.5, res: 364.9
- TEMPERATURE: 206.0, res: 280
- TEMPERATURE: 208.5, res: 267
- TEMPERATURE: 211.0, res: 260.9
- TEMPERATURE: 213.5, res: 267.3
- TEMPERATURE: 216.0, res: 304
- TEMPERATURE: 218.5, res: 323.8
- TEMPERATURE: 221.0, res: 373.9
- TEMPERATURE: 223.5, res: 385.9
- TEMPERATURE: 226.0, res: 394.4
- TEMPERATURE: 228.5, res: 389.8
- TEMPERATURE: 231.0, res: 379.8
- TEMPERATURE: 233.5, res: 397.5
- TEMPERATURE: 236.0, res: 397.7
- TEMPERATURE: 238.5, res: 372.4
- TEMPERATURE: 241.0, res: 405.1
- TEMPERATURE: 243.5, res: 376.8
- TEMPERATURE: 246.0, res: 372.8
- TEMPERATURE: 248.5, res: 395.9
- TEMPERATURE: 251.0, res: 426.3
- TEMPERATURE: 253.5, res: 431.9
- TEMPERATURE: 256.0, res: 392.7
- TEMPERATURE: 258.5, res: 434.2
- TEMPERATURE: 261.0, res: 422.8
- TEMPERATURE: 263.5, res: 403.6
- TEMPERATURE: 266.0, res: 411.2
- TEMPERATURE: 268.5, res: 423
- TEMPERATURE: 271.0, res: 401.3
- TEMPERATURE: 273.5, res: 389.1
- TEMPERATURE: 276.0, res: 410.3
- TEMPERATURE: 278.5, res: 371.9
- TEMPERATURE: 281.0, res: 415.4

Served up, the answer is 6.5 K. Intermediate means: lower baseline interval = 477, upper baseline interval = 397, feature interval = 400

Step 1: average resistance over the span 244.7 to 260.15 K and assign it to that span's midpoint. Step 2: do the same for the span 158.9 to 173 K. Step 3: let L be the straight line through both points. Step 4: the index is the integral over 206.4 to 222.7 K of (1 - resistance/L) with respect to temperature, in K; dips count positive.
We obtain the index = 5.06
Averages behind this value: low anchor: 472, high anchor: 409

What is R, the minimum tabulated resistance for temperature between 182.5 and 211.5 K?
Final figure 260.9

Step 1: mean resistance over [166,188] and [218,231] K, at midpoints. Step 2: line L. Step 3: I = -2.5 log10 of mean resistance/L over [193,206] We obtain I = 0.12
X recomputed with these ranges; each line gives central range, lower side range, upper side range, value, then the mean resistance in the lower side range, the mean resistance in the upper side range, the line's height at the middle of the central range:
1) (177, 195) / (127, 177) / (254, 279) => -0.7 K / 469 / 408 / 451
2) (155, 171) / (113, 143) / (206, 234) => -4.7 K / 383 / 336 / 365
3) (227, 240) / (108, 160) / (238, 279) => 0.6 K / 412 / 404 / 405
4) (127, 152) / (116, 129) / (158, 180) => -4.8 K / 328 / 481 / 384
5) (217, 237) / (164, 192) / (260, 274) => 2.8 K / 479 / 409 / 440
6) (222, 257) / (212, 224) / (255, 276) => -2.9 K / 326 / 410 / 364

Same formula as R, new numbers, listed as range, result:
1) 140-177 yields 461.8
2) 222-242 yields 372.4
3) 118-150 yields 302.5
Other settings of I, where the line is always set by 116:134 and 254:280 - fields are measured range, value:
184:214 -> 0.01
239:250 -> 0.03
